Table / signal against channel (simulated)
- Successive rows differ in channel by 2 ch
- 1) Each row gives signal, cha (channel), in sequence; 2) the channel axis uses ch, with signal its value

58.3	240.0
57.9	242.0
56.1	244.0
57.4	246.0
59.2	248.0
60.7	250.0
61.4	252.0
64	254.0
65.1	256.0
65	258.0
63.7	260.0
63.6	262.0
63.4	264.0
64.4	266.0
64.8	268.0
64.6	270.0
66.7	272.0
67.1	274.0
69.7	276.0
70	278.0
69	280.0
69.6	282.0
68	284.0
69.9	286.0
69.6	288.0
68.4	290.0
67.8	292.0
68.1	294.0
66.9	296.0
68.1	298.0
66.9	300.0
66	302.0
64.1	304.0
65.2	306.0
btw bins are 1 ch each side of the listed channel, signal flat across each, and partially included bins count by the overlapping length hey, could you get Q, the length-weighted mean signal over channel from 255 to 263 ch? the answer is 64.3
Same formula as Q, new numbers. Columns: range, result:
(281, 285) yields 68.8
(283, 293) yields 68.7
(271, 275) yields 66.9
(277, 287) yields 69.3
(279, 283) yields 69.3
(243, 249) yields 57.6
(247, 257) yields 62.1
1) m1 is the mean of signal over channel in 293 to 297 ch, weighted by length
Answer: 67.5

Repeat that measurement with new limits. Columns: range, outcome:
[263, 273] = 64.8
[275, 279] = 69.8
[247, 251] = 60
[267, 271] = 64.7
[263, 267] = 63.9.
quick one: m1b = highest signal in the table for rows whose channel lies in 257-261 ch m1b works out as 65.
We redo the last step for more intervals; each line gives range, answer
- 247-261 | 65.1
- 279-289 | 69.9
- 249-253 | 61.4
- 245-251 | 60.7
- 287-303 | 69.6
